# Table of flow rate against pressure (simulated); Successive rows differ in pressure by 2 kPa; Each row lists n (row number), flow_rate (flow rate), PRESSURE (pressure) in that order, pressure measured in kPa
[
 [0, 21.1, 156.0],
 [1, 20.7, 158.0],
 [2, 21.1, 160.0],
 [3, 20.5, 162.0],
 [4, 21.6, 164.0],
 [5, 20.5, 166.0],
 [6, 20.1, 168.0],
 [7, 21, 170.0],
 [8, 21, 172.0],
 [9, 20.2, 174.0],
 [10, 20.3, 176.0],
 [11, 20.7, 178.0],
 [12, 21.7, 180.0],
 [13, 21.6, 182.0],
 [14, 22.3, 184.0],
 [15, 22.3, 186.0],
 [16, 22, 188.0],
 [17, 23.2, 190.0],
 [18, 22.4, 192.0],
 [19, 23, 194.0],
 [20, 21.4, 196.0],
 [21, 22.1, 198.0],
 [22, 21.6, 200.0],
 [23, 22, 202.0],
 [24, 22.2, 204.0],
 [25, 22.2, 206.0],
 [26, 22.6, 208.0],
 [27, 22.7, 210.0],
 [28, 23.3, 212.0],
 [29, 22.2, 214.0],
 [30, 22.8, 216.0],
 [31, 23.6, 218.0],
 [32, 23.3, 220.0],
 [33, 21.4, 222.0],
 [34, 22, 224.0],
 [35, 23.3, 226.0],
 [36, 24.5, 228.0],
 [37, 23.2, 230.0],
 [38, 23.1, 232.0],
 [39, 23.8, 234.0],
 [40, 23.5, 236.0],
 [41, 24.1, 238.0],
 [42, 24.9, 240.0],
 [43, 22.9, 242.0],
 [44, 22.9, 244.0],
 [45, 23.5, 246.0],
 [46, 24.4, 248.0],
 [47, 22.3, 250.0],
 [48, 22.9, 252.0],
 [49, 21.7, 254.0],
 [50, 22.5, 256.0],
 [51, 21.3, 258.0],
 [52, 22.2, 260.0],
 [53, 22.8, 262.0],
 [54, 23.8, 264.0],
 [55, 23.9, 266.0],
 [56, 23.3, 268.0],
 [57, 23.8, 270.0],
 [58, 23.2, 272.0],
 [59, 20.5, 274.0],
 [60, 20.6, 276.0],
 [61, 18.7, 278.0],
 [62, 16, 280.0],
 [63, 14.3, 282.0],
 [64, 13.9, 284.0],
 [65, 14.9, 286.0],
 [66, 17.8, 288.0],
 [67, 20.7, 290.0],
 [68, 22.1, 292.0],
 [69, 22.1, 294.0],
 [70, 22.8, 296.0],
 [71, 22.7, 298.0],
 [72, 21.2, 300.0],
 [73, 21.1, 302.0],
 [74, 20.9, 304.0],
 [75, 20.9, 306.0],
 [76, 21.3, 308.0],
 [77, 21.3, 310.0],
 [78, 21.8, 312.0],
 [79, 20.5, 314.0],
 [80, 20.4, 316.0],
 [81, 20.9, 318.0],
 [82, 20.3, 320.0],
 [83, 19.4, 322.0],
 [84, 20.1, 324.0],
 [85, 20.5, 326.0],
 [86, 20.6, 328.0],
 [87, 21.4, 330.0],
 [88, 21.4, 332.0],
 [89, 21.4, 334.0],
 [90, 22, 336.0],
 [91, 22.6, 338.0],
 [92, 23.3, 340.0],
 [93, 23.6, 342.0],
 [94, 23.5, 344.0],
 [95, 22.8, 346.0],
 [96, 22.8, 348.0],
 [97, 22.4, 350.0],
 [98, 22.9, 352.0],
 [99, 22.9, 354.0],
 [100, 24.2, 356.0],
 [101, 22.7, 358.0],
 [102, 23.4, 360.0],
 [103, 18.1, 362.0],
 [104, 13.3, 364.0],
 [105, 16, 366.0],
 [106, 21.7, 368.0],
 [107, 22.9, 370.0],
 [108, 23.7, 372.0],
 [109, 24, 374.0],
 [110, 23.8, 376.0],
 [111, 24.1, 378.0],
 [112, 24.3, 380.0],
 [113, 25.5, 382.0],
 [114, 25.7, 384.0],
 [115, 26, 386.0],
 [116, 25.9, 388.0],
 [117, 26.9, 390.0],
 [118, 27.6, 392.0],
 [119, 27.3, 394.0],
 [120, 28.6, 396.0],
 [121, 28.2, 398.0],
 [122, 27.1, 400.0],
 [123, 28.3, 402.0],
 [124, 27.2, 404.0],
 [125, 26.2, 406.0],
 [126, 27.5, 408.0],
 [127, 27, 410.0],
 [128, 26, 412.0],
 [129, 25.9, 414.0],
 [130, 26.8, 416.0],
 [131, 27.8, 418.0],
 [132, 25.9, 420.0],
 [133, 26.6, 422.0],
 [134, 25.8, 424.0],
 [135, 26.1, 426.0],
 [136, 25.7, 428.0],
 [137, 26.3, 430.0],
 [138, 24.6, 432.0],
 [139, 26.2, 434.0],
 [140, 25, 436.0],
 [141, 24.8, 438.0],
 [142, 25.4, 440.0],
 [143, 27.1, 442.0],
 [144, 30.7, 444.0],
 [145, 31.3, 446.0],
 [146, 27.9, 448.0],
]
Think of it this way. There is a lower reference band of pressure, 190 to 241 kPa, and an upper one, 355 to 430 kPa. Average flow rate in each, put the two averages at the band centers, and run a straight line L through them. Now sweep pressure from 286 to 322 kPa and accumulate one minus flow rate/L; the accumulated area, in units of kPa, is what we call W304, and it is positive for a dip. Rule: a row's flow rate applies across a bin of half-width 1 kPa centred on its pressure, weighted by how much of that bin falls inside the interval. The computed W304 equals 4.6 kPa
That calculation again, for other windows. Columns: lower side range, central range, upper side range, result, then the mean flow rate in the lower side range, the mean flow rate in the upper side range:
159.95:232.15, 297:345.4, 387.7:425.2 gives 7.0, 22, 27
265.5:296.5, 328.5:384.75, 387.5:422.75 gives 4.3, 19.8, 27.1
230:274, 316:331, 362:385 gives 1.4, 23.1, 22.1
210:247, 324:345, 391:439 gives 2.7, 23.2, 26.6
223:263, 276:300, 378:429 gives 5.2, 23.1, 26.6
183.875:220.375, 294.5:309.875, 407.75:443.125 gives 1.6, 22.5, 26.1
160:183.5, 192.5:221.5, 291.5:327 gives -2.1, 20.9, 21.1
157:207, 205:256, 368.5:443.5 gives -1.3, 21.5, 26.1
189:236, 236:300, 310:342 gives 1.6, 22.7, 21.2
